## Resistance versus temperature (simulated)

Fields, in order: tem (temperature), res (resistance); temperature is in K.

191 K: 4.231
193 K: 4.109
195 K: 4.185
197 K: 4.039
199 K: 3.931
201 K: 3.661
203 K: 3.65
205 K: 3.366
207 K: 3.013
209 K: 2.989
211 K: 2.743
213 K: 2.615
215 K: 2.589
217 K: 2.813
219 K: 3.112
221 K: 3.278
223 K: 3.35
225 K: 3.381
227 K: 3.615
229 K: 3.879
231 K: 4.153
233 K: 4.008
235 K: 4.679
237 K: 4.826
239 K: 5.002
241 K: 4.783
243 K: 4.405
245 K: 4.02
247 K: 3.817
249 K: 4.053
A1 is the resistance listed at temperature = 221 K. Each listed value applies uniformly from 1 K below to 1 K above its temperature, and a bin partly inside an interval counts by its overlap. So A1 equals 3.278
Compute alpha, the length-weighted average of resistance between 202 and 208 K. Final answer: 3.34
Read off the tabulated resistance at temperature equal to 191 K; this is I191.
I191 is 4.231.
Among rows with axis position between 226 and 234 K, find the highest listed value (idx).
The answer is 4.153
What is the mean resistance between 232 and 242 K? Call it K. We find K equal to 4.66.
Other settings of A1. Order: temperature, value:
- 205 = 3.366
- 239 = 5.002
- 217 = 2.813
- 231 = 4.153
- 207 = 3.013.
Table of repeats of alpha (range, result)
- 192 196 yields 4.15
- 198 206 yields 3.65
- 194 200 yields 4.05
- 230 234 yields 4.08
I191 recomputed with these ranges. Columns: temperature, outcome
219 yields 3.112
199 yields 3.931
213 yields 2.615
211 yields 2.743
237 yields 4.826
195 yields 4.185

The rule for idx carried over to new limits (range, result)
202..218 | 3.65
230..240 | 5.002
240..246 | 4.783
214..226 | 3.381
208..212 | 2.989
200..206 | 3.661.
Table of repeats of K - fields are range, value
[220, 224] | 3.31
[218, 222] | 3.2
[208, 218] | 2.75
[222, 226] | 3.37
